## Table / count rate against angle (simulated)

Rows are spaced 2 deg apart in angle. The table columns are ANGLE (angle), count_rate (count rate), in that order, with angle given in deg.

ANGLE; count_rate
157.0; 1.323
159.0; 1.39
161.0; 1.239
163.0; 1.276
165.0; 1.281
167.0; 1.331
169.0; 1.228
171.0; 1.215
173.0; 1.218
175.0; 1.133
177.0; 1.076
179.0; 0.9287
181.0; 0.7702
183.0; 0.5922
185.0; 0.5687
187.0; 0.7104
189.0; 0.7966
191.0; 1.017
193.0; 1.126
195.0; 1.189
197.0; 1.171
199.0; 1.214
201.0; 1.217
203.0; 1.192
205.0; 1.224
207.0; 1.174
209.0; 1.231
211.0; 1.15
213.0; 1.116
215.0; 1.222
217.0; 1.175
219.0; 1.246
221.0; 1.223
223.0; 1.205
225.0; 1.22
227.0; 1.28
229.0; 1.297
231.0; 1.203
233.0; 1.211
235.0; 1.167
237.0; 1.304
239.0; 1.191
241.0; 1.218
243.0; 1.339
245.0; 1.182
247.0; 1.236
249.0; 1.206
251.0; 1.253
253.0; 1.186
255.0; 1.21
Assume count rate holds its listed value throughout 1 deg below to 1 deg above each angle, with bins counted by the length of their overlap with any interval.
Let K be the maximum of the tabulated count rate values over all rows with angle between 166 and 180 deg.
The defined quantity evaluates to 1.331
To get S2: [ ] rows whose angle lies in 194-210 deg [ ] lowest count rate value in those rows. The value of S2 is 1.171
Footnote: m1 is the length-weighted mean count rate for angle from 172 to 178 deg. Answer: 1.14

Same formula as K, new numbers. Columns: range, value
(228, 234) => 1.297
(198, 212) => 1.231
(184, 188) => 0.7104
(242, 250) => 1.339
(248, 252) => 1.253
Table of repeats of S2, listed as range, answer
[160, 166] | 1.239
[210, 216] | 1.116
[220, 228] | 1.205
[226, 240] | 1.167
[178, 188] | 0.5687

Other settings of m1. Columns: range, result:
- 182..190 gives 0.667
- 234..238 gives 1.24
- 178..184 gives 0.764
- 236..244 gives 1.26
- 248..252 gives 1.23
